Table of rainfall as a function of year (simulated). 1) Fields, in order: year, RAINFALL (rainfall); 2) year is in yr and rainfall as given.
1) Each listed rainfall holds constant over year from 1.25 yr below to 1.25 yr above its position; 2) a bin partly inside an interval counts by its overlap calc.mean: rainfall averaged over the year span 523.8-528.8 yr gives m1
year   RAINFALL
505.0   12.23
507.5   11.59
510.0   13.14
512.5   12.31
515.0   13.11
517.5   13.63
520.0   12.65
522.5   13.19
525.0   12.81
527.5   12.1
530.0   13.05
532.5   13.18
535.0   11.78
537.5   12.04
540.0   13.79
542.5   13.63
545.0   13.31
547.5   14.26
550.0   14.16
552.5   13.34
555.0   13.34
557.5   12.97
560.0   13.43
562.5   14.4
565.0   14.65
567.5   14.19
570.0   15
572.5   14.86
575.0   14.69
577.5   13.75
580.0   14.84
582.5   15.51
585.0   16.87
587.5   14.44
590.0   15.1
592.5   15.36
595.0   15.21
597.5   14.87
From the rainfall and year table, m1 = 12.5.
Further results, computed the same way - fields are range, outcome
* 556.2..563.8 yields 13.6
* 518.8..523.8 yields 12.9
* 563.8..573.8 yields 14.7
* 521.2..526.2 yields 13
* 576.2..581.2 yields 14.3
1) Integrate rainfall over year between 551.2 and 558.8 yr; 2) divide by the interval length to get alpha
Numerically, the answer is 13.2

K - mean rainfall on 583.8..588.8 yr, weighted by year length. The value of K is 15.6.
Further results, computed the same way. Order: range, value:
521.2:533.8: 12.9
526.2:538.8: 12.4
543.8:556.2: 13.7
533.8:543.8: 12.8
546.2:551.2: 14.2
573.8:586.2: 15.1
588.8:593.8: 15.2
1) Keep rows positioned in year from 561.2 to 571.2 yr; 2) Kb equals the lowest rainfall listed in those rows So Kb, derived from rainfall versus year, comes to 14.19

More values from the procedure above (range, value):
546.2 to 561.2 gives 12.97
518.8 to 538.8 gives 11.78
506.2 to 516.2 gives 11.59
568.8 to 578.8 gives 13.75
